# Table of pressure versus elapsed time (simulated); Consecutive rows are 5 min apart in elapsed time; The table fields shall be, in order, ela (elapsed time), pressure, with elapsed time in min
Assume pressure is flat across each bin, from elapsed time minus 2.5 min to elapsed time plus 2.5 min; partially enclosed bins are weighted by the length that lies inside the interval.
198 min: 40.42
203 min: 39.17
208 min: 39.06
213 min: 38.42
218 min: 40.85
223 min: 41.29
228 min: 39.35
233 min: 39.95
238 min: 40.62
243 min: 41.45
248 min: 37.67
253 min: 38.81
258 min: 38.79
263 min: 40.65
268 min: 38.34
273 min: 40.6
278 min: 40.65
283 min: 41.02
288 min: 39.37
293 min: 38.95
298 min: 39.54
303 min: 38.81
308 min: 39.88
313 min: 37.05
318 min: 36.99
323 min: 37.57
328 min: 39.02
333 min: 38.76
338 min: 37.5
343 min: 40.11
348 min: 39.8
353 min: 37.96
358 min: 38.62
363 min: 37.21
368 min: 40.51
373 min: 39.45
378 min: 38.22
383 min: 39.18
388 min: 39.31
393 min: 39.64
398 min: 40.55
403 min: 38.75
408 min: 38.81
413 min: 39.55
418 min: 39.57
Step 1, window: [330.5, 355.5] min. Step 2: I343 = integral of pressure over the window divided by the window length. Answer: 38.8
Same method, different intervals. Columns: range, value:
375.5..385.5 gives 38.7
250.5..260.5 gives 38.8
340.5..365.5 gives 38.7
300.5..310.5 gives 39.3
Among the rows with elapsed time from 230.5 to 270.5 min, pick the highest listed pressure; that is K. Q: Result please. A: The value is 41.45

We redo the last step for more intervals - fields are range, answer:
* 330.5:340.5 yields 38.76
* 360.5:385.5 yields 40.51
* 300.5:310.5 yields 39.88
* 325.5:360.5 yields 40.11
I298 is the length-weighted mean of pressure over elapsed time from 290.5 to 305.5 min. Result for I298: 39.1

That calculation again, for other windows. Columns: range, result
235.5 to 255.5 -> 39.6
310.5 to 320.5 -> 37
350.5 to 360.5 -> 38.3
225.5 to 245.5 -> 40.3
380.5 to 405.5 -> 39.5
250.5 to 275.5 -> 39.4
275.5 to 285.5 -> 40.8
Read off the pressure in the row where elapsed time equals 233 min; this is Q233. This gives 39.95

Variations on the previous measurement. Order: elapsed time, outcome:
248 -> 37.67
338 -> 37.5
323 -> 37.57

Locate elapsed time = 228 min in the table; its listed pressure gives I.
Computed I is 39.35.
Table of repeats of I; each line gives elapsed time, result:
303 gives 38.81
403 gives 38.75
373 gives 39.45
